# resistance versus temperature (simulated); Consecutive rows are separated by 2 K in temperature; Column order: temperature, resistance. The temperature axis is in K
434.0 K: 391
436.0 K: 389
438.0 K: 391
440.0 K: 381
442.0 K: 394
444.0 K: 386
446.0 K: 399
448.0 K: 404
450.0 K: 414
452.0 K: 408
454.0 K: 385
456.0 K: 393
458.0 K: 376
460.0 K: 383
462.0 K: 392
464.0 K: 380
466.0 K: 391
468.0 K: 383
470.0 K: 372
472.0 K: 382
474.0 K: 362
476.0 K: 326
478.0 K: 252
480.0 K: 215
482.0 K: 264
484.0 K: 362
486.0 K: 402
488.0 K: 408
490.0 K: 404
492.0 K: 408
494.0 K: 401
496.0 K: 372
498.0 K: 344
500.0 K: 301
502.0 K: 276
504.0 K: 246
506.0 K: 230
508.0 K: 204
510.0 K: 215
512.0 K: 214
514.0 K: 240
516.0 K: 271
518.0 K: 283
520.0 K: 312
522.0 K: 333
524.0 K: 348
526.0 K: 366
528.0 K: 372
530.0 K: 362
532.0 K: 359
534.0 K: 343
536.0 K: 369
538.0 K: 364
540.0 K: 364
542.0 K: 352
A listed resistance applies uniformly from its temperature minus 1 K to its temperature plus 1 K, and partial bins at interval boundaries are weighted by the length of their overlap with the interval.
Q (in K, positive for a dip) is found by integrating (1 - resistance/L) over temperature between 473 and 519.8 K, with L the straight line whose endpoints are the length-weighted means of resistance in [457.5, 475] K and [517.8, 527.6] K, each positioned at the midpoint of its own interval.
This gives 6.9 K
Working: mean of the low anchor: 380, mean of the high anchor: 335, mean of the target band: 304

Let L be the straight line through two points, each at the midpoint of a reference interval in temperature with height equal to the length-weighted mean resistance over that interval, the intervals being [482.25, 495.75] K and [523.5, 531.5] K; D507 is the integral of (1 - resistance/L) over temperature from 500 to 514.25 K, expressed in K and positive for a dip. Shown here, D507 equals 5.3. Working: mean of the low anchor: 389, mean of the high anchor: 363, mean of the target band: 237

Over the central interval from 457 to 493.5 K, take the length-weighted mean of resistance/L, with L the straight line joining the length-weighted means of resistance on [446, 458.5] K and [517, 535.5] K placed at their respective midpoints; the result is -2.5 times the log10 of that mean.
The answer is 0.06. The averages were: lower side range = 398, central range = 360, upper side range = 343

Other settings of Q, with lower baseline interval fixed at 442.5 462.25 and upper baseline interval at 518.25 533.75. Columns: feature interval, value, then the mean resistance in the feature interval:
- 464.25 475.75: 0.2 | 375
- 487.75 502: 0.0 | 368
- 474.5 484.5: 2.5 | 284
